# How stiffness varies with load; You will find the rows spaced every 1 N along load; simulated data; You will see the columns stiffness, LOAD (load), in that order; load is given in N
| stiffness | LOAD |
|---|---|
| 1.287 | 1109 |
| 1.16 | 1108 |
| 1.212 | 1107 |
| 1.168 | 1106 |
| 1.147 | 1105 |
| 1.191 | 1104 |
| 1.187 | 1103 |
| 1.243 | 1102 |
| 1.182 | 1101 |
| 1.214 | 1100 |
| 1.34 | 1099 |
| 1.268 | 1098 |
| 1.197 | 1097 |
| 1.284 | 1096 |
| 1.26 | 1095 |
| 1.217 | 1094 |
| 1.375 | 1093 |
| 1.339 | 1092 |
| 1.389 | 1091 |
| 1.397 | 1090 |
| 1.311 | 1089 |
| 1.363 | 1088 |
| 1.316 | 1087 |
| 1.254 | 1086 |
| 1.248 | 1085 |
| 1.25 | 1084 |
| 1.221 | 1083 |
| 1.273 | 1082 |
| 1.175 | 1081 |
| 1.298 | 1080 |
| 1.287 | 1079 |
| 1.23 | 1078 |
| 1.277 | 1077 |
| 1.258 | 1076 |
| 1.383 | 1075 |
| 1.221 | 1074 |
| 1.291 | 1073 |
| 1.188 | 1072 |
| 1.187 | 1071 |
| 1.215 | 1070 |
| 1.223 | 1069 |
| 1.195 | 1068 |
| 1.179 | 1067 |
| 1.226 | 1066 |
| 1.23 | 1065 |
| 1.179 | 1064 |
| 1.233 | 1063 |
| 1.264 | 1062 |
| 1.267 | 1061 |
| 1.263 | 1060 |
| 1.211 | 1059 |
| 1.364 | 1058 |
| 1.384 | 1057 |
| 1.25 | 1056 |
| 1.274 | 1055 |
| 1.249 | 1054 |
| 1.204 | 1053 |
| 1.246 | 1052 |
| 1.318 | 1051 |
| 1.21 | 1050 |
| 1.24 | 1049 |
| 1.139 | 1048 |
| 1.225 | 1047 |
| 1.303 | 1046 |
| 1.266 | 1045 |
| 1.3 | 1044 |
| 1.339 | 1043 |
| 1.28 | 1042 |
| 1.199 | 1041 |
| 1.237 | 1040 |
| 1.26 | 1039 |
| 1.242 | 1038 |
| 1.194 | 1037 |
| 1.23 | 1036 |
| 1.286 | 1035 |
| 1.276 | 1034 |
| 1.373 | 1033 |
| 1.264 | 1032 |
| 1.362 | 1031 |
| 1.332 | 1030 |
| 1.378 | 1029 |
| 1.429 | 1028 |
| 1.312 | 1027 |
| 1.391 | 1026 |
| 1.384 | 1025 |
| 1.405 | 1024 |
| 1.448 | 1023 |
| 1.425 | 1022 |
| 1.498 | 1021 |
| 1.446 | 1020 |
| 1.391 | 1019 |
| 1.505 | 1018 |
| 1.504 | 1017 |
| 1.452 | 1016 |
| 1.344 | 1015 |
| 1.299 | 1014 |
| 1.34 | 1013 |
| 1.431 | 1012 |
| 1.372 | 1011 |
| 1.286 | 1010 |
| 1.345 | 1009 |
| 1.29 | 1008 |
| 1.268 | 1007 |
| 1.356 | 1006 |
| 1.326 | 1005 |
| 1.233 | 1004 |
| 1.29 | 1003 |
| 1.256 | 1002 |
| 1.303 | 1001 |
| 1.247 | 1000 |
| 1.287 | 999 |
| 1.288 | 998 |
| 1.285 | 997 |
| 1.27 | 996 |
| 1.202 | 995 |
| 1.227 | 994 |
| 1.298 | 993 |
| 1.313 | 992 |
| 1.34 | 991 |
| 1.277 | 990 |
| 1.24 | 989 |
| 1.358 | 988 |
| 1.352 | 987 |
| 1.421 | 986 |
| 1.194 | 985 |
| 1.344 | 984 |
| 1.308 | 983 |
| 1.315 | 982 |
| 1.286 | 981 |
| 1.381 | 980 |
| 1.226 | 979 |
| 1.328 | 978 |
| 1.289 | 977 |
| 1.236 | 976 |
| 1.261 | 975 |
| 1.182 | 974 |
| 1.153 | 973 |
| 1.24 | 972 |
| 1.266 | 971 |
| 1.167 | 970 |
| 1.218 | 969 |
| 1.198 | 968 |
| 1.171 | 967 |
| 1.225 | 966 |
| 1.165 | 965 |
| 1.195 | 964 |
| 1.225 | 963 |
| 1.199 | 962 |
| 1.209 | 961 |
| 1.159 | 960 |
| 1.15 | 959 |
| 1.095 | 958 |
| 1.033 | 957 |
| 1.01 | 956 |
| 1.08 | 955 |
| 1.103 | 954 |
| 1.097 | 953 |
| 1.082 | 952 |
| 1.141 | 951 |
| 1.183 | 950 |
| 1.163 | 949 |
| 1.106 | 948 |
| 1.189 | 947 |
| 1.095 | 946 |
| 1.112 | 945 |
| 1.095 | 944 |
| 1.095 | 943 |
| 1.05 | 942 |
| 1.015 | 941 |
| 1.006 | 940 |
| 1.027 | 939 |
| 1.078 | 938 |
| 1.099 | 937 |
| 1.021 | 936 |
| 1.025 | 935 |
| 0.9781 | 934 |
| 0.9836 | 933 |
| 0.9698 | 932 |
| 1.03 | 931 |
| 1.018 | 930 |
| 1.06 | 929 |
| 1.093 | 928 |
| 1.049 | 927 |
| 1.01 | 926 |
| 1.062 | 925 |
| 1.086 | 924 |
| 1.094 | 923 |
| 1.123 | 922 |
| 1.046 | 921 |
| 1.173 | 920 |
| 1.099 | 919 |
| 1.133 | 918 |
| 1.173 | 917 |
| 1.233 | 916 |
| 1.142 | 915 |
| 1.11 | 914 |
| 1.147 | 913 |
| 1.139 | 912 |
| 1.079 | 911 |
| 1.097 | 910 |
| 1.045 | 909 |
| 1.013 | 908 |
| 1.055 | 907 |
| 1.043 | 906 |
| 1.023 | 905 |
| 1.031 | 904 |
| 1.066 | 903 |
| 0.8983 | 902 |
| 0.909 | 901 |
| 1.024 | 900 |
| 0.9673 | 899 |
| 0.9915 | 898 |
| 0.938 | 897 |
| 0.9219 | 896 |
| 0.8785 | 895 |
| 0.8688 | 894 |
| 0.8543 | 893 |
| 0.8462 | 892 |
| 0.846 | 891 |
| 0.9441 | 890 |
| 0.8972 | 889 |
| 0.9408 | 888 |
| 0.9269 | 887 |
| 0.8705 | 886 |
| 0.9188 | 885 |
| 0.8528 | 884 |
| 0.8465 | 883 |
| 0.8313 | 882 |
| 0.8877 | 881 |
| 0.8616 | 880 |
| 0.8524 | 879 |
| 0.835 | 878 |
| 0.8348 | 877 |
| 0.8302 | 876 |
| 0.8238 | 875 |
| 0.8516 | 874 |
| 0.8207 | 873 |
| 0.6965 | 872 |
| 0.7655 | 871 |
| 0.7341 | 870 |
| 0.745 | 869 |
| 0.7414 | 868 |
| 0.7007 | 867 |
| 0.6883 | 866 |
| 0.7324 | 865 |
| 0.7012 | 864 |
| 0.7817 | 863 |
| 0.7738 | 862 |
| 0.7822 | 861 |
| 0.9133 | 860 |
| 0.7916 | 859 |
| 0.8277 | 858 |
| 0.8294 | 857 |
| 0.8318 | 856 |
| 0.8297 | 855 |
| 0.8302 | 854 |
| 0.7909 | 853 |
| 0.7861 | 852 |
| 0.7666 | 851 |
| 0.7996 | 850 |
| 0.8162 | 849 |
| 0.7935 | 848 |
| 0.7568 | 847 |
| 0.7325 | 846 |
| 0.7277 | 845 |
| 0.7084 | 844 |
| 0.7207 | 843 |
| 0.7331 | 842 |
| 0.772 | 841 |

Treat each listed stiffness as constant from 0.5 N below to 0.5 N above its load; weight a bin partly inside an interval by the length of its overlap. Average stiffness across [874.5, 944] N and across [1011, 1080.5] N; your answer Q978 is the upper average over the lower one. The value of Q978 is 1.30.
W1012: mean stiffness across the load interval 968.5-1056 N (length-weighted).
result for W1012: 1.3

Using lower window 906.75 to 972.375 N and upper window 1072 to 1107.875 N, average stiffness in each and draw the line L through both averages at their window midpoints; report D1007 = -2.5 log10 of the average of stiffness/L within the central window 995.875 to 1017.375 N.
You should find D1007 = -0.13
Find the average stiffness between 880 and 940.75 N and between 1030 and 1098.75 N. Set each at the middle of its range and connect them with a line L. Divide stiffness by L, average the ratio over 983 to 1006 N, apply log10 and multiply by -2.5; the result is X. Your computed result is -0.13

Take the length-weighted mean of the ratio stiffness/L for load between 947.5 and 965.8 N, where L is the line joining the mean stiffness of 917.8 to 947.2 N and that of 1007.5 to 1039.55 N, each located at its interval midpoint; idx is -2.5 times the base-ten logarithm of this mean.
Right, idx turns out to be 0.006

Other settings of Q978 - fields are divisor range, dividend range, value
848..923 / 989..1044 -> 1.46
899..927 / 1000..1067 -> 1.22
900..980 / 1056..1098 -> 1.14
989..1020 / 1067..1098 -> 0.96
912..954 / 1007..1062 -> 1.21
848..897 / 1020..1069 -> 1.56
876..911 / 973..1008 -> 1.38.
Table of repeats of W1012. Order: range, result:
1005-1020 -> 1.37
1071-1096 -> 1.28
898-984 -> 1.12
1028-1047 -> 1.29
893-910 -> 0.979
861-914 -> 0.893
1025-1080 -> 1.27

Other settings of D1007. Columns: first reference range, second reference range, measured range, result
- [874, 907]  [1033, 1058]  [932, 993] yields -0.10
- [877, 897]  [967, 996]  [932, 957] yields 0.04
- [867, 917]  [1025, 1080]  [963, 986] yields -0.13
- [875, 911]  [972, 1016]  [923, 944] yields 0.04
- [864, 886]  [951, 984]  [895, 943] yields -0.07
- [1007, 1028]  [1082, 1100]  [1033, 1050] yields 0.09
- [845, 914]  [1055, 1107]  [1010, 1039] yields -0.19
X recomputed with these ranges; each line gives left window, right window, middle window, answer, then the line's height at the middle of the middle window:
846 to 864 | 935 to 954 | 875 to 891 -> 0.02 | 0.892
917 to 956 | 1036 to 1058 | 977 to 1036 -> -0.12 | 1.19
